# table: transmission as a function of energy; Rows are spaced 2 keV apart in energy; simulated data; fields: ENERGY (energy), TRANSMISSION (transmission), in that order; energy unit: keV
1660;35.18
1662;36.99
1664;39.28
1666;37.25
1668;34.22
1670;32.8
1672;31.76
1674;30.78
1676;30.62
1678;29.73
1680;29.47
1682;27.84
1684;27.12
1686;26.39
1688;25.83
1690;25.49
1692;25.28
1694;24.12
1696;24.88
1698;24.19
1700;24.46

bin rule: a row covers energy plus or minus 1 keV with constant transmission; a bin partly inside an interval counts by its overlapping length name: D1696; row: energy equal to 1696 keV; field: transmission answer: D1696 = 24.88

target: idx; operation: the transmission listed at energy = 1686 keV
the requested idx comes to 26.39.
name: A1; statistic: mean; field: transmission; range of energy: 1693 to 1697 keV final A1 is 24.5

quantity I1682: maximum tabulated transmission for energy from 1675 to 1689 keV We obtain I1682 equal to 30.62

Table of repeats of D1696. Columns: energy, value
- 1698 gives 24.19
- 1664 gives 39.28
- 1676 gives 30.62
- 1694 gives 24.12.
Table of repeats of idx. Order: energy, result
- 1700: 24.46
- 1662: 36.99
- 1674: 30.78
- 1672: 31.76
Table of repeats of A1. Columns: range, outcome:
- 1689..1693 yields 25.4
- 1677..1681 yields 29.6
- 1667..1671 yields 33.5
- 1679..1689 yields 27.3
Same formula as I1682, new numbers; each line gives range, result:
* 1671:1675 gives 31.76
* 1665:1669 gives 37.25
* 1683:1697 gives 27.12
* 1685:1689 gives 26.39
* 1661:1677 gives 39.28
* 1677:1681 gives 29.73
